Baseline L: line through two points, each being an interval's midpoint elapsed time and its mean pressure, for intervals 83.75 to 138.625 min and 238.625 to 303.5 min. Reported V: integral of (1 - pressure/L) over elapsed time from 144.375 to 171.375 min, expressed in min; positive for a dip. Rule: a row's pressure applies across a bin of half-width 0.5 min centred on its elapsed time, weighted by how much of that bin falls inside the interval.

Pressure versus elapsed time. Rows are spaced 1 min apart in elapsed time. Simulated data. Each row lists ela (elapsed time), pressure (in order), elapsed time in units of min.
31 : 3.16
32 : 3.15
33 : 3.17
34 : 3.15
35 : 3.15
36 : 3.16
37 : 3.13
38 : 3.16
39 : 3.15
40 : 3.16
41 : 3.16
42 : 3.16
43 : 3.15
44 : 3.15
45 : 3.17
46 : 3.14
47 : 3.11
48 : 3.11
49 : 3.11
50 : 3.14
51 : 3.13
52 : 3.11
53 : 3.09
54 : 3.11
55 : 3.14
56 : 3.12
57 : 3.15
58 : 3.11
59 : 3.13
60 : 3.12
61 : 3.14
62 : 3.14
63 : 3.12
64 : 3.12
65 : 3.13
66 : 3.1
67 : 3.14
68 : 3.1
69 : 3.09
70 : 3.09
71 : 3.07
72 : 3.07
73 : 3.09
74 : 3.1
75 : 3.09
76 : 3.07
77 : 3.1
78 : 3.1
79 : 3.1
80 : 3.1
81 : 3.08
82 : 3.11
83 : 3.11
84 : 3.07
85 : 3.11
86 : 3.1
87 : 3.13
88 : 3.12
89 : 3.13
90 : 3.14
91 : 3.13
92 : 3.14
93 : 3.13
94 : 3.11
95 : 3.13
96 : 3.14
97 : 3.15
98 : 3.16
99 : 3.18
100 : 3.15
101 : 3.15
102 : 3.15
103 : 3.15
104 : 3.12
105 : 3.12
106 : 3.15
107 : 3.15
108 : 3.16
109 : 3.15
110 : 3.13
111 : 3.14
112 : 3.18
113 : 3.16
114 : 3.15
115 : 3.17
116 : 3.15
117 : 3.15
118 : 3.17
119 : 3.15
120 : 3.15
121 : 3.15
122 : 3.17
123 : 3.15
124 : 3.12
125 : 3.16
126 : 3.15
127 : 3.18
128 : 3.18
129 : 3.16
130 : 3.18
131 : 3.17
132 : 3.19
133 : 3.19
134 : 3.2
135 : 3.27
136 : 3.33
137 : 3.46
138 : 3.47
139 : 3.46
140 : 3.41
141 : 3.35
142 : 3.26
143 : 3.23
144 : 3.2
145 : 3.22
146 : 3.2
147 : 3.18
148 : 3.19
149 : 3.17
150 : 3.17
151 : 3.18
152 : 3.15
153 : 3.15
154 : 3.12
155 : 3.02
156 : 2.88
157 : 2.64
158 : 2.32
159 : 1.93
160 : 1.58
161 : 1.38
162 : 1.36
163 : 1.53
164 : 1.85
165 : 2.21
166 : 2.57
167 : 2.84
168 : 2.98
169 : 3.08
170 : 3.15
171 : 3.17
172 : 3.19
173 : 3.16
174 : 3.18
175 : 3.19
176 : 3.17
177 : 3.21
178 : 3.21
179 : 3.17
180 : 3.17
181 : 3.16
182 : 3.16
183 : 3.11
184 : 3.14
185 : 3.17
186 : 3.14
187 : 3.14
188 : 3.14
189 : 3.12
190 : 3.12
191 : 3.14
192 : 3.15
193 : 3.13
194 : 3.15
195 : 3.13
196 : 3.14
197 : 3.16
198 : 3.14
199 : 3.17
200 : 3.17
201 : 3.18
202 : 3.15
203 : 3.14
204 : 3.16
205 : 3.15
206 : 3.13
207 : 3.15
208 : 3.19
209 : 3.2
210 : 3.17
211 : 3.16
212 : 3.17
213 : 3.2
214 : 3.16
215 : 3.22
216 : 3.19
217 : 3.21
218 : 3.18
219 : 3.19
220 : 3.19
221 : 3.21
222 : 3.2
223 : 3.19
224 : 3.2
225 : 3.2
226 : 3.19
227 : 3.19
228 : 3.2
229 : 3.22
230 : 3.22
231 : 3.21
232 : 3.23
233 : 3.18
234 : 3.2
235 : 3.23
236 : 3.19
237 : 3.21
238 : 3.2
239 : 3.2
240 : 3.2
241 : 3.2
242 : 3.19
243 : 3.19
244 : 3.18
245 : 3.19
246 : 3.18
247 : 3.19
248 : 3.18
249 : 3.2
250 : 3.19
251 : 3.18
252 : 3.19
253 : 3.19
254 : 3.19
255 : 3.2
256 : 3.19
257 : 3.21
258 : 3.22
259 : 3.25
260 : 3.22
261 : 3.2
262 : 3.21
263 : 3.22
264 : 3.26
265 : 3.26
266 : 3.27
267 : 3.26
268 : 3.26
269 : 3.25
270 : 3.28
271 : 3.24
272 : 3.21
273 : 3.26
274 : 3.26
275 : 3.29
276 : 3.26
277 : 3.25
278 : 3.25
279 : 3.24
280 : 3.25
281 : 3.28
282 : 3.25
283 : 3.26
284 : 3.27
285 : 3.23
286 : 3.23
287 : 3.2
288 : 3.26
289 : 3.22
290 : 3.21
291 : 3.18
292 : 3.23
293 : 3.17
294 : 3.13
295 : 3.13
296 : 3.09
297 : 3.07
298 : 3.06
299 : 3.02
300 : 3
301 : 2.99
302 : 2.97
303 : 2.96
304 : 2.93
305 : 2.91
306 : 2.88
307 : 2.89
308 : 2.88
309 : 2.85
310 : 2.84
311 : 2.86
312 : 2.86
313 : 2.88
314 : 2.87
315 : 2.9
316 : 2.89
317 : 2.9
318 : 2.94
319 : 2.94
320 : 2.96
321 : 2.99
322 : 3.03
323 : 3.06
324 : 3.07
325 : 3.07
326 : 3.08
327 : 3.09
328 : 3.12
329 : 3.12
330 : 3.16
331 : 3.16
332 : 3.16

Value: 4.3 min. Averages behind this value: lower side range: 3.17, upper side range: 3.2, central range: 2.67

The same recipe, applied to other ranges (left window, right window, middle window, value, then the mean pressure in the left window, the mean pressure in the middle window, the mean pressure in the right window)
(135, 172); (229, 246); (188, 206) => -0.7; 2.85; 3.15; 3.2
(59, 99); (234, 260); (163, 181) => 1.3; 3.11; 2.94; 3.2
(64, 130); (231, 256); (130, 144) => -0.7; 3.13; 3.3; 3.2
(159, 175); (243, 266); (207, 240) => -2.8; 2.49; 3.2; 3.21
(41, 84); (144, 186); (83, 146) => -4.2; 3.11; 3.18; 2.85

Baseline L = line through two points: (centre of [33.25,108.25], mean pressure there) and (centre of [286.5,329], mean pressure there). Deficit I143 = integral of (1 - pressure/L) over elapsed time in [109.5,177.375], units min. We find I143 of 2.1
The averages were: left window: 3.13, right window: 3.02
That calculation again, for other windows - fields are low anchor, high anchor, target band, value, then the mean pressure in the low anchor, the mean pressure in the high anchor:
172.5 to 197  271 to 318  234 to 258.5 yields -0.62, 3.15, 3.09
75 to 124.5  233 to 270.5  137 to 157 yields -0.29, 3.13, 3.21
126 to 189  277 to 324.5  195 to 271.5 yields -4.42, 2.99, 3.05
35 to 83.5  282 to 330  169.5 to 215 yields -1.23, 3.12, 3.04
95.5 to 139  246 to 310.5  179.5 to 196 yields 0.16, 3.18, 3.16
